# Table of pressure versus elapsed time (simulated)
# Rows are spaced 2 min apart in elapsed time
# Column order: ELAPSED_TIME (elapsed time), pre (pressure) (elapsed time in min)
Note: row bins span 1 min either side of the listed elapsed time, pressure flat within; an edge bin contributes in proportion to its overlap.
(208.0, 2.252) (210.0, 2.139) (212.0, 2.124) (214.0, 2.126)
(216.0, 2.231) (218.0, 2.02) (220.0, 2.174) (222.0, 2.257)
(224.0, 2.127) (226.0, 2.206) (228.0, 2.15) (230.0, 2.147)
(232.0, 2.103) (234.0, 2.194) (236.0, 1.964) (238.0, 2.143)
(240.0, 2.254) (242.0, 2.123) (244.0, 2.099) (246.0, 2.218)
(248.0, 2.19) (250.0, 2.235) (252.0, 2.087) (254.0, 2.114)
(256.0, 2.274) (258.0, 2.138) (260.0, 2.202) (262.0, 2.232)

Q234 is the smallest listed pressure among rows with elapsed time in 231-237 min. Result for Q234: 1.964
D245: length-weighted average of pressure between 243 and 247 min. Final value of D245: 2.16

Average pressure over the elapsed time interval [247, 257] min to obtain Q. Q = 2.18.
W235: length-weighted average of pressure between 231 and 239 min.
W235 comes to 2.1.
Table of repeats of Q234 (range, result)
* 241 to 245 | 2.099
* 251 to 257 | 2.087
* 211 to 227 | 2.02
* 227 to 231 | 2.147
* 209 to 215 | 2.124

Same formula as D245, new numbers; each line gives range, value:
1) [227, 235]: 2.15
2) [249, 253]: 2.16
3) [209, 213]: 2.13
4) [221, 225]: 2.19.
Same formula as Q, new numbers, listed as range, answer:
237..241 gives 2.2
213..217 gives 2.18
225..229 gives 2.18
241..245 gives 2.11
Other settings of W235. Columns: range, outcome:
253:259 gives 2.18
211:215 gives 2.12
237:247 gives 2.17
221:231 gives 2.18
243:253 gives 2.17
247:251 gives 2.21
